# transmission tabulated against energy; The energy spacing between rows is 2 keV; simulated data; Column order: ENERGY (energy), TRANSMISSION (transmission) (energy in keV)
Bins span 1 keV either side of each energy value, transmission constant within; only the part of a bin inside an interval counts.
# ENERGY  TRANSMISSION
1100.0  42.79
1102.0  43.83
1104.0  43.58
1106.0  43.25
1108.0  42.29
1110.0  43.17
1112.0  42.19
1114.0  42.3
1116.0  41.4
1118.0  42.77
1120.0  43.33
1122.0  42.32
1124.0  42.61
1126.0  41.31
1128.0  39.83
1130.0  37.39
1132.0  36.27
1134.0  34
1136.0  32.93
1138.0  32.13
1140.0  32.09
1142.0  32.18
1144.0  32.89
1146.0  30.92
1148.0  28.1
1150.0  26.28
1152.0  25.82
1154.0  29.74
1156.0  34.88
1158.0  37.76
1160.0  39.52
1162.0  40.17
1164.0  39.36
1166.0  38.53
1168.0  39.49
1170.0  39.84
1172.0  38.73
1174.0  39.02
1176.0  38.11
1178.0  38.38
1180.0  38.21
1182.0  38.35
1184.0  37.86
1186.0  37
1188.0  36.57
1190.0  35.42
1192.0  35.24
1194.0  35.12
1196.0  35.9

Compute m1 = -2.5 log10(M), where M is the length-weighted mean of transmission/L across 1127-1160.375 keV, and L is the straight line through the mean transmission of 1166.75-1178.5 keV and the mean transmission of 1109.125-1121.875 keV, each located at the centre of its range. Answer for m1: 0.230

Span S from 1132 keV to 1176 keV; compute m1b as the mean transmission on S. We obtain 34.6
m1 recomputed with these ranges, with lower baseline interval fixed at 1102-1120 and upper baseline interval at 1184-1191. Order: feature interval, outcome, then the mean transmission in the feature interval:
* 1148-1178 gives 0.07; 36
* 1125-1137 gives 0.12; 37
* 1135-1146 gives 0.24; 32.3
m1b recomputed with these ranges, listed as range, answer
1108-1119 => 42.4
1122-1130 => 40.9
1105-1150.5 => 37.6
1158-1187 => 38.7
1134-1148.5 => 31.9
